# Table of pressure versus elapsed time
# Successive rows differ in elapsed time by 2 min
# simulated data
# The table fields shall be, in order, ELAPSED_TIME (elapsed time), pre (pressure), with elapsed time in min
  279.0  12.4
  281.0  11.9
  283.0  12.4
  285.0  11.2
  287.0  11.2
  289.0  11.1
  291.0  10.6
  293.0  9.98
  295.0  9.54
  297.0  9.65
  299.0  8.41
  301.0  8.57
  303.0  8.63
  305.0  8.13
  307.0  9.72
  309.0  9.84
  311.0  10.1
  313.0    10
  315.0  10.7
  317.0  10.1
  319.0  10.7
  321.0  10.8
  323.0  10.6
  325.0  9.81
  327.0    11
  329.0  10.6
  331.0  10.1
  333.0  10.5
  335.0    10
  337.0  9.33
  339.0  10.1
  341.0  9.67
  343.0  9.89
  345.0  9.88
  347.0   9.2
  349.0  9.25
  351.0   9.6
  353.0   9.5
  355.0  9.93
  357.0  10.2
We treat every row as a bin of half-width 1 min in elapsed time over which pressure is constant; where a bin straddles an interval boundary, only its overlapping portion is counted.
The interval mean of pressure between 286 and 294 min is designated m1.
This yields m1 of 10.7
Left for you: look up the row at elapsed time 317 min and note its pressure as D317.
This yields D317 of 10.1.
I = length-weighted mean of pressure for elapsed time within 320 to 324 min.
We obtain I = 10.7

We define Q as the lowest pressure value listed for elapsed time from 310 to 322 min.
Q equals 10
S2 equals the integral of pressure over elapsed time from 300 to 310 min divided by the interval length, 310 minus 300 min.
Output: 8.98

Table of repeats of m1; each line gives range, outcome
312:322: 10.5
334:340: 9.81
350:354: 9.55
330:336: 10.2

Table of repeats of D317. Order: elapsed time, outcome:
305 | 8.13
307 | 9.72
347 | 9.2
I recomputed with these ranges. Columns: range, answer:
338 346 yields 9.89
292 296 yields 9.76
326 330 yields 10.8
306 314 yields 9.92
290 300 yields 9.64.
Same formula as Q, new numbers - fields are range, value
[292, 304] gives 8.41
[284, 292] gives 10.6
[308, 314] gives 9.84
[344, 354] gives 9.2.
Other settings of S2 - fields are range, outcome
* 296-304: 8.82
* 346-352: 9.35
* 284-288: 11.2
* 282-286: 11.8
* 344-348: 9.54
